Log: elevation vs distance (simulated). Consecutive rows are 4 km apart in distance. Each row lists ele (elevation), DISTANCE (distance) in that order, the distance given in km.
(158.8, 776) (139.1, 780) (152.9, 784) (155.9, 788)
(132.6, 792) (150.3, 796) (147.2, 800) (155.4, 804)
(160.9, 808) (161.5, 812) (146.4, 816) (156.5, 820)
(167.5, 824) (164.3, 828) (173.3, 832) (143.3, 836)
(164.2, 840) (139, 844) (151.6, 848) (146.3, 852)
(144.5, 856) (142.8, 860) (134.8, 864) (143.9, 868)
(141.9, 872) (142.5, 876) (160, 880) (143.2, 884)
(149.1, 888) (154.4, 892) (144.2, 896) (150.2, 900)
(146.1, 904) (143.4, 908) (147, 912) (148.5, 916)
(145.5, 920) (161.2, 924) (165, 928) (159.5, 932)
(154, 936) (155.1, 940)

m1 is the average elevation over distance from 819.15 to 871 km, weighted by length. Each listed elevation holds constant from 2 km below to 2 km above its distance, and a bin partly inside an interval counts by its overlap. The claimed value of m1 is 151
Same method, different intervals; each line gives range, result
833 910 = 147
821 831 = 166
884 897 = 149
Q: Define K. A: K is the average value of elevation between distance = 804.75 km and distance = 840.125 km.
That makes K 159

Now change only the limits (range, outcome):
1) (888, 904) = 149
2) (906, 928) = 151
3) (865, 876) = 142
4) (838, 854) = 150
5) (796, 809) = 153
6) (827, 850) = 156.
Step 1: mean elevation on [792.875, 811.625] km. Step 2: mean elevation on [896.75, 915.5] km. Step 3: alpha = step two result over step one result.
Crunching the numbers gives 1.0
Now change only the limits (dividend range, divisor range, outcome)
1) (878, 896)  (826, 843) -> 0.94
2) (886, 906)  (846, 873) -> 1.04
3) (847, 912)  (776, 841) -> 0.95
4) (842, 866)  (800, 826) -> 0.91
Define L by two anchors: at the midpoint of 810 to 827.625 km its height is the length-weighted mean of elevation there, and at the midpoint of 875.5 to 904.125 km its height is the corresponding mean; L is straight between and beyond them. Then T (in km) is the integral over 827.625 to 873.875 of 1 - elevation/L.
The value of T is 1.7 km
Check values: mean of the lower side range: 159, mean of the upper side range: 149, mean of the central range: 149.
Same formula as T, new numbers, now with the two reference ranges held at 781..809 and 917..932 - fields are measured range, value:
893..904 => 0.6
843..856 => 0.6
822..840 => -1.2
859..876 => 1.4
